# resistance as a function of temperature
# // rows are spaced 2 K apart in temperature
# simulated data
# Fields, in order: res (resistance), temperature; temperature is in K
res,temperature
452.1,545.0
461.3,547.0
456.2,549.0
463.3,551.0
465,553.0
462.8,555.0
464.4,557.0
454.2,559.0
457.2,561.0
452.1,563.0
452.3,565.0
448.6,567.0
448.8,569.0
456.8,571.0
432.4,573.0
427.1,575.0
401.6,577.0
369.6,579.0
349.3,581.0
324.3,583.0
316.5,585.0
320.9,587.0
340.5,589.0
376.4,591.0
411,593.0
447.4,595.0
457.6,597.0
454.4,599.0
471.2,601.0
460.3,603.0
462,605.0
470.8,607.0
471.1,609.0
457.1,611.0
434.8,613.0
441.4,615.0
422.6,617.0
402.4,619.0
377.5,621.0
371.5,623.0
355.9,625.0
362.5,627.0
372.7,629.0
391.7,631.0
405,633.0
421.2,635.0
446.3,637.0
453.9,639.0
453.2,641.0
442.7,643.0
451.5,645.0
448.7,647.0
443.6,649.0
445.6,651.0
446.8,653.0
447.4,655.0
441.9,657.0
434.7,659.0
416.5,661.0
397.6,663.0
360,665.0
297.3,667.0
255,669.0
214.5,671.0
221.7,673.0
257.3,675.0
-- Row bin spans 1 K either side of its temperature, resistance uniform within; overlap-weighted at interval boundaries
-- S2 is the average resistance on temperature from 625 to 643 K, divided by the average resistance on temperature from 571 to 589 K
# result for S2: 1.11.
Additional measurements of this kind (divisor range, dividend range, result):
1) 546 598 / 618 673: 0.94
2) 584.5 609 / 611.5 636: 0.95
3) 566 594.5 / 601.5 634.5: 1.07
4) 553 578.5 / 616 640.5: 0.90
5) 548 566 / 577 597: 0.80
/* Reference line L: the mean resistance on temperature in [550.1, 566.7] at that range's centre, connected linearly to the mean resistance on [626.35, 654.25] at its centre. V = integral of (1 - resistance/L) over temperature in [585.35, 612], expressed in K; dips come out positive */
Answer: 0.93 K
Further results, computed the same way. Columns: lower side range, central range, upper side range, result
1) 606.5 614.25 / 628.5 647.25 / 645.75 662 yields 0.73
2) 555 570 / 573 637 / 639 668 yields 5.00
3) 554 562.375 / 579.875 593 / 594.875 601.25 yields 3.27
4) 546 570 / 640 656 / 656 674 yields -4.07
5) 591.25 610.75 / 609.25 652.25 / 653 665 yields 1.72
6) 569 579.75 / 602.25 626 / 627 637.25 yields -1.16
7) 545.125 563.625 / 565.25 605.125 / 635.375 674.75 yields 2.77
